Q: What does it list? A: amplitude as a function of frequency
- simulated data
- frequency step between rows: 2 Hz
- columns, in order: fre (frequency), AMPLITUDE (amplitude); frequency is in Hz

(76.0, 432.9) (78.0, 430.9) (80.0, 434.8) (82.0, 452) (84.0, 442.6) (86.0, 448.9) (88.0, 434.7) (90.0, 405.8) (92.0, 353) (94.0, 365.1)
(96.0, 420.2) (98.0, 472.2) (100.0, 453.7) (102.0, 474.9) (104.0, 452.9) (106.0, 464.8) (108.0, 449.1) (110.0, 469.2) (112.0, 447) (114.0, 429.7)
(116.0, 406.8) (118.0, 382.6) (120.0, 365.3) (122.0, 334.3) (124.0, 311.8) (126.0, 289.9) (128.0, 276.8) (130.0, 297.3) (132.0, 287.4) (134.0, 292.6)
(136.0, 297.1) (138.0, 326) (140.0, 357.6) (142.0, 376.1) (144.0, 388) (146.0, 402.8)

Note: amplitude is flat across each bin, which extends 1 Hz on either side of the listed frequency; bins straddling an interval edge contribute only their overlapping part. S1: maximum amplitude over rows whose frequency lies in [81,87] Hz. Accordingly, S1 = 452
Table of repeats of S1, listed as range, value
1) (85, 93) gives 448.9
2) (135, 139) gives 326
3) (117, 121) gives 382.6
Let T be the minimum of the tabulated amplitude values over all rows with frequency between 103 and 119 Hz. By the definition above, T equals 382.6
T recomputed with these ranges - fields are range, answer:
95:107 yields 420.2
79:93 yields 353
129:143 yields 287.4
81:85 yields 442.6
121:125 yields 311.8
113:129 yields 276.8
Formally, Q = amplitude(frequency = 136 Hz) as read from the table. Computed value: 297.1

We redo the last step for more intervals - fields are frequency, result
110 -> 469.2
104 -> 452.9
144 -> 388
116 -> 406.8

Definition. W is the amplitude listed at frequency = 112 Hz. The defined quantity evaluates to 447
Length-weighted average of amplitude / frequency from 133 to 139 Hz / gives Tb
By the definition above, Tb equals 305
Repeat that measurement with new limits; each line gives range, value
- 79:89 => 443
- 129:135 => 292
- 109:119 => 427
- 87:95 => 390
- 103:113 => 457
